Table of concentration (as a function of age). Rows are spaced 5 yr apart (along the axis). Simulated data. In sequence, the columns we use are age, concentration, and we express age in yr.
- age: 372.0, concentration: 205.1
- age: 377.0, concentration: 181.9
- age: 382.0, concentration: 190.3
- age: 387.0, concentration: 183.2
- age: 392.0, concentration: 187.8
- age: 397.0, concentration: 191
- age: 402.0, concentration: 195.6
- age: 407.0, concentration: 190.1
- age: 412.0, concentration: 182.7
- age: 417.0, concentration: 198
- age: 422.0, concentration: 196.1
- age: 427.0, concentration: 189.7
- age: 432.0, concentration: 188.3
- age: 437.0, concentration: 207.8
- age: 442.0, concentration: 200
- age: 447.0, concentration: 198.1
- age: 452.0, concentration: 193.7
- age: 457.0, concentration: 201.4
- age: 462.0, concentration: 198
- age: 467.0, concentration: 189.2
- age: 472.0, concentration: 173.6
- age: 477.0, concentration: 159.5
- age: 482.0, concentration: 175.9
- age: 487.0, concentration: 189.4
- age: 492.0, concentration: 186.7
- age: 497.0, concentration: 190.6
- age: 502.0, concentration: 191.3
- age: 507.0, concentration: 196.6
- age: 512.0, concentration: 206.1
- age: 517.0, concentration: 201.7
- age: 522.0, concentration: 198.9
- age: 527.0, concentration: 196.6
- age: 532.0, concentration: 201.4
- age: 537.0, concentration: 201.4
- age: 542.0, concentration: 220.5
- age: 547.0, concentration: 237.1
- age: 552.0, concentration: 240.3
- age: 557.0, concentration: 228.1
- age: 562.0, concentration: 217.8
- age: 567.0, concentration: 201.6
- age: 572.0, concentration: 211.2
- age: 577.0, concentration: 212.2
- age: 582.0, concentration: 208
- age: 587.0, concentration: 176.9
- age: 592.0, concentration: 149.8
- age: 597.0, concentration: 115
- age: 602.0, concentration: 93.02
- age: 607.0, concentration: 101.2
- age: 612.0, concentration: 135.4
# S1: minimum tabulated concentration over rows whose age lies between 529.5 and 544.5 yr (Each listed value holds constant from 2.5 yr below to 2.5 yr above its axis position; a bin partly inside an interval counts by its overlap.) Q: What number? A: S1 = 201.4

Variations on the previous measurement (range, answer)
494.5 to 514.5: 190.6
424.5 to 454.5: 188.3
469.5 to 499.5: 159.5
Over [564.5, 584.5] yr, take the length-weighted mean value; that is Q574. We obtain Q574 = 208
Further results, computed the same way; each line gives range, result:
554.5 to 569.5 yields 216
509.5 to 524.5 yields 202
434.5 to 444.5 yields 204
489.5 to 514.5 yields 194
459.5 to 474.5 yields 187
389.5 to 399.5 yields 189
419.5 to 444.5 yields 196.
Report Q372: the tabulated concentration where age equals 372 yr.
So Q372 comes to 205.1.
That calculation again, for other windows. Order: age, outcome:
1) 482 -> 175.9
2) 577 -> 212.2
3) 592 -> 149.8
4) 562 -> 217.8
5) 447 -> 198.1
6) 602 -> 93.02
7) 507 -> 196.6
